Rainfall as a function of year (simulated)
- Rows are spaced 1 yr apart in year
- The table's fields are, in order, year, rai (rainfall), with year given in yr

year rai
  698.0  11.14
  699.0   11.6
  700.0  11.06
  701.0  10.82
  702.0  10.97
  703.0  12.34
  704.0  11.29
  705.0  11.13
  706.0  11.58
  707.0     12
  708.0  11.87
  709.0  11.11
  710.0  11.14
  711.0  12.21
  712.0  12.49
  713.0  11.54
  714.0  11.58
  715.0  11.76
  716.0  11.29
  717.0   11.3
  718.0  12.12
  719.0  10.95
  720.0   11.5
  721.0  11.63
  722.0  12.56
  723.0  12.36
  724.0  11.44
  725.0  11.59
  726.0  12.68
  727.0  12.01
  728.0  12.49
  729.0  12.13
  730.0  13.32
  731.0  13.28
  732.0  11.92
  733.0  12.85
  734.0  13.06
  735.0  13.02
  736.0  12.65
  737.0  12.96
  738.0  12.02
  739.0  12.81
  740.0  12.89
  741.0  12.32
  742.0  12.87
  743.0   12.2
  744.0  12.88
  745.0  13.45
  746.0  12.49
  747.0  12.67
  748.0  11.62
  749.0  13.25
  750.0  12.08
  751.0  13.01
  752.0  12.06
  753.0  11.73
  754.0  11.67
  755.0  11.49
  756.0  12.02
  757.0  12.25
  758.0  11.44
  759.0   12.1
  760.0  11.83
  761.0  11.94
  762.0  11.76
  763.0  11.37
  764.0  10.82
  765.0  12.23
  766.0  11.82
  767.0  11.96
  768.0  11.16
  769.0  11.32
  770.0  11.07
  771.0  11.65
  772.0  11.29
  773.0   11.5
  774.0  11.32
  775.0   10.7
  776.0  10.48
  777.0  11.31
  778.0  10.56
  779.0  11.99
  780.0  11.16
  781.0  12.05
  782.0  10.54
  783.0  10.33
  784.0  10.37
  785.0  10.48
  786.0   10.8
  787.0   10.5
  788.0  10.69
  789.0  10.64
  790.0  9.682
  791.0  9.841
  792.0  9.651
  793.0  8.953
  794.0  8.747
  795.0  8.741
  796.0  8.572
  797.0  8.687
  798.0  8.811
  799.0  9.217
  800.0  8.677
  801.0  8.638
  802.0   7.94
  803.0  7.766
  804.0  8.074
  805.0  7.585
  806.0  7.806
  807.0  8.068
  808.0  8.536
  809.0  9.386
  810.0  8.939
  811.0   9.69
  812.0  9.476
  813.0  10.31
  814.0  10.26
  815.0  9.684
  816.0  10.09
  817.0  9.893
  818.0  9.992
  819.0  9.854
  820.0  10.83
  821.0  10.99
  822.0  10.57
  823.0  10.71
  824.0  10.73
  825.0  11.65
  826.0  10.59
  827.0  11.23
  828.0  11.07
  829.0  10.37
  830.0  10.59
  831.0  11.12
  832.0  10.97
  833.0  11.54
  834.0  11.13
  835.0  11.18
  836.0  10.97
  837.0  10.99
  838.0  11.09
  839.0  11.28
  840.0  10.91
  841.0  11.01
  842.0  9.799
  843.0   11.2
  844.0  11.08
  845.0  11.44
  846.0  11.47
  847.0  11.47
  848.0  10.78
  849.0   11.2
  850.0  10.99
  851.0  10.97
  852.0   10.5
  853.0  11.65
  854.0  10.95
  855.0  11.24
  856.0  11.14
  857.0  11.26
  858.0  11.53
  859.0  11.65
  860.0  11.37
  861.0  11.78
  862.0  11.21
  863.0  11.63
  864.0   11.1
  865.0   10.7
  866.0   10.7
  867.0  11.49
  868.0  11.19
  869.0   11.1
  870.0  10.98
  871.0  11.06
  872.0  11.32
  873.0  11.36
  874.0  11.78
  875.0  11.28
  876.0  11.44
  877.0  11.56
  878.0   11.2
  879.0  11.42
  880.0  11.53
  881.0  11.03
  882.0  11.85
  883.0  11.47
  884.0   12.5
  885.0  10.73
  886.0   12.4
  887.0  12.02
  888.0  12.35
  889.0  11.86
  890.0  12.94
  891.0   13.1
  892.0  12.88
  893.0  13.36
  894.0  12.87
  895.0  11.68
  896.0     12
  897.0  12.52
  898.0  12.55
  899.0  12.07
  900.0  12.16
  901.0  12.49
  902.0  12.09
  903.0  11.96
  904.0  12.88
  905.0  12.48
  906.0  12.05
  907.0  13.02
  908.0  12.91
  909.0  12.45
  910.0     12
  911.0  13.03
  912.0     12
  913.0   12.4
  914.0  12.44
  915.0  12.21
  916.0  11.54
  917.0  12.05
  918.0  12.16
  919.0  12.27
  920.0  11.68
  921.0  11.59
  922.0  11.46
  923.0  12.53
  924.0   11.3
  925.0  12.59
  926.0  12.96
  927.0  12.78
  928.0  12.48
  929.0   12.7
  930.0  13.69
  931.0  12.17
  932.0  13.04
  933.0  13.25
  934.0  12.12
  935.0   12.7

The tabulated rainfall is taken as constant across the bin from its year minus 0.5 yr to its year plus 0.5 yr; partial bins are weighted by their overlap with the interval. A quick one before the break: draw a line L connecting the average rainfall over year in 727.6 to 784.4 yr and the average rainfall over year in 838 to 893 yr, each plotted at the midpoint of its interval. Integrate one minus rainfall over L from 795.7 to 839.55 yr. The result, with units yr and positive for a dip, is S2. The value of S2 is 6.6 yr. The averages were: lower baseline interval 12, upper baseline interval 11.4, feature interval 9.91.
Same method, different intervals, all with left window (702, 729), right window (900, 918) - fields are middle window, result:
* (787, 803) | 3.8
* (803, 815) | 3.1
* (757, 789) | 1.8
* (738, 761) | -0.9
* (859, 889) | 1.9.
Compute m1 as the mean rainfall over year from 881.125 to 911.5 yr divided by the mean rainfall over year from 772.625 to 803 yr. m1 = 1.23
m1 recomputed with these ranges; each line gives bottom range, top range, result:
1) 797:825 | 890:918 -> 1.32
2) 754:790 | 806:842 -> 0.92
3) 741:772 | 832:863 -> 0.93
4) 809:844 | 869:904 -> 1.13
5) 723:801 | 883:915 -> 1.08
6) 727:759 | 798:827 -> 0.76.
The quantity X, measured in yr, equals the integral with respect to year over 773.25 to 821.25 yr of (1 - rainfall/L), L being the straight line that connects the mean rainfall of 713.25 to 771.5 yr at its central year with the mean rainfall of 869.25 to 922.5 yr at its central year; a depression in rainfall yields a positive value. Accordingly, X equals 9.3 yr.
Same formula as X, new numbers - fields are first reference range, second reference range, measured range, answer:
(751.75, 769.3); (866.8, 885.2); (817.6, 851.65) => 1.70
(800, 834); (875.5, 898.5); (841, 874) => -0.16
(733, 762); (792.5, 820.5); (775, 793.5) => -0.45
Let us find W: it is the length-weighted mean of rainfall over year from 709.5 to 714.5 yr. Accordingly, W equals 11.8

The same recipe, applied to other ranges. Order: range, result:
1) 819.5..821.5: 10.9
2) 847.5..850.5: 11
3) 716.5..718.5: 11.7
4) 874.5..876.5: 11.4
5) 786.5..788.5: 10.6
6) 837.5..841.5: 11.1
